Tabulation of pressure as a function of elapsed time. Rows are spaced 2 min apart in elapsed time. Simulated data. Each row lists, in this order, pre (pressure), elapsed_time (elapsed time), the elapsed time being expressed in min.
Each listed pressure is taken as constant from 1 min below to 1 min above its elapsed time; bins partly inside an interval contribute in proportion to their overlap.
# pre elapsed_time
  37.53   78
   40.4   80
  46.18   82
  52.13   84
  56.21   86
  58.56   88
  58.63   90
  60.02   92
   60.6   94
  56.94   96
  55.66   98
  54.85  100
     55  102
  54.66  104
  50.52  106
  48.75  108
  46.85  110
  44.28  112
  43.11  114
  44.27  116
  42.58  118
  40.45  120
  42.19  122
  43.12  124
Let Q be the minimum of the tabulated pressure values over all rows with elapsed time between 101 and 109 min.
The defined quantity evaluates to 48.75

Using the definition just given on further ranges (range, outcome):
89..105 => 54.66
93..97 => 56.94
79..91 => 40.4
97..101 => 54.85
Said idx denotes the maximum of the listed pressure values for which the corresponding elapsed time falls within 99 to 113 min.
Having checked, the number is 55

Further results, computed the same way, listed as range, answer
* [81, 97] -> 60.6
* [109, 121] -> 46.85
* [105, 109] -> 50.52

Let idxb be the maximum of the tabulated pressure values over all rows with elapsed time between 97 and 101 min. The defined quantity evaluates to 55.66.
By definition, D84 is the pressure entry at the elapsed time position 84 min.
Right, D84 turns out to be 52.13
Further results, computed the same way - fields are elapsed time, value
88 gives 58.56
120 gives 40.45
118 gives 42.58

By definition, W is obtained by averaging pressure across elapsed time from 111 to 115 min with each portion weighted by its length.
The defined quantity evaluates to 43.7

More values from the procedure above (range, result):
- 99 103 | 54.9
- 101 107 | 53.4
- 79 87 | 48.7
